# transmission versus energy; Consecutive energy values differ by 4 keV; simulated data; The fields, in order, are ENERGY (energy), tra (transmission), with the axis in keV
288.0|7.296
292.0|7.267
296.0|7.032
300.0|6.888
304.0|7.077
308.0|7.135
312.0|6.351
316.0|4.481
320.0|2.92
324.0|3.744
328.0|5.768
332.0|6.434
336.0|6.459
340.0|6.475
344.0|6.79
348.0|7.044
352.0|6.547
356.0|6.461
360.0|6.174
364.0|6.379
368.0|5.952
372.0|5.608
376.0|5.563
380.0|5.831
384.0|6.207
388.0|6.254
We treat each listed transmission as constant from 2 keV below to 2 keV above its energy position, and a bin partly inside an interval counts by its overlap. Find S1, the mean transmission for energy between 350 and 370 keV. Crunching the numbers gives 6.3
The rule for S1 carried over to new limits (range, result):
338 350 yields 6.77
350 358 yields 6.5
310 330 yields 4.65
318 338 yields 5.06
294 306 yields 7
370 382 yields 5.67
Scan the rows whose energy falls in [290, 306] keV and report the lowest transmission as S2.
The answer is 6.888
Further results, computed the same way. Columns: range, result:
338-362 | 6.174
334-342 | 6.459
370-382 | 5.563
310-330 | 2.92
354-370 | 5.952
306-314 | 6.351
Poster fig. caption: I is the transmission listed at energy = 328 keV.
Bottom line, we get 5.768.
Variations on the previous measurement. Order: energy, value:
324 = 3.744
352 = 6.547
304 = 7.077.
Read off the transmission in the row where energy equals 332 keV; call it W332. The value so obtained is 6.434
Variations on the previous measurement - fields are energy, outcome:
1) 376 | 5.563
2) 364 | 6.379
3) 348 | 7.044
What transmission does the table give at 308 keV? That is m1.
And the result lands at 7.135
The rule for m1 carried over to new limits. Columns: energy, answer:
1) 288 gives 7.296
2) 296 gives 7.032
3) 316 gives 4.481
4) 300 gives 6.888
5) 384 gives 6.207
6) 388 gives 6.254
